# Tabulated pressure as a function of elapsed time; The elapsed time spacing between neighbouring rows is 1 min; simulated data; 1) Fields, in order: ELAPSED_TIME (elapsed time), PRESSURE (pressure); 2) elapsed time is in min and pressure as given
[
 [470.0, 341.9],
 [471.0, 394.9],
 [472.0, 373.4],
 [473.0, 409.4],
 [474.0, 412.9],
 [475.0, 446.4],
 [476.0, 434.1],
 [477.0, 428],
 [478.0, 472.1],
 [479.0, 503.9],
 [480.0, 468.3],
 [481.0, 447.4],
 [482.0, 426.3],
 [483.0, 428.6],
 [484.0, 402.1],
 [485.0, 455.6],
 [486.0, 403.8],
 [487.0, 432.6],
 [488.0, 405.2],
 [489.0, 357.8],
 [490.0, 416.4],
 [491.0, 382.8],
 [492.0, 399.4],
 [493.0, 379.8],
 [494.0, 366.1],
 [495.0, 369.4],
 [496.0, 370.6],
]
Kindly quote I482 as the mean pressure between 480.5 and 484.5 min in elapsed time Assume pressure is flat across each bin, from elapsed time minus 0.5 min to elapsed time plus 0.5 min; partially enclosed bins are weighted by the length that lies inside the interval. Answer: 426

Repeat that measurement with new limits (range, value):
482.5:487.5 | 425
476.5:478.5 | 450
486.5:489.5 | 399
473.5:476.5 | 431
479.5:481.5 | 458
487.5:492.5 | 392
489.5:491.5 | 400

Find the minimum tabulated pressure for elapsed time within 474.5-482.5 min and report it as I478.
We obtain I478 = 426.3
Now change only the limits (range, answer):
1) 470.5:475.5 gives 373.4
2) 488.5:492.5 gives 357.8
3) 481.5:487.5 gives 402.1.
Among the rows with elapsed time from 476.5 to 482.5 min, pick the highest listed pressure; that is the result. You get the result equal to 503.9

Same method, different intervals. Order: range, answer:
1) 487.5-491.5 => 416.4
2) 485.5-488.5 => 432.6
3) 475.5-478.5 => 472.1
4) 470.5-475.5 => 446.4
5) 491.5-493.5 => 399.4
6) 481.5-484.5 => 428.6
